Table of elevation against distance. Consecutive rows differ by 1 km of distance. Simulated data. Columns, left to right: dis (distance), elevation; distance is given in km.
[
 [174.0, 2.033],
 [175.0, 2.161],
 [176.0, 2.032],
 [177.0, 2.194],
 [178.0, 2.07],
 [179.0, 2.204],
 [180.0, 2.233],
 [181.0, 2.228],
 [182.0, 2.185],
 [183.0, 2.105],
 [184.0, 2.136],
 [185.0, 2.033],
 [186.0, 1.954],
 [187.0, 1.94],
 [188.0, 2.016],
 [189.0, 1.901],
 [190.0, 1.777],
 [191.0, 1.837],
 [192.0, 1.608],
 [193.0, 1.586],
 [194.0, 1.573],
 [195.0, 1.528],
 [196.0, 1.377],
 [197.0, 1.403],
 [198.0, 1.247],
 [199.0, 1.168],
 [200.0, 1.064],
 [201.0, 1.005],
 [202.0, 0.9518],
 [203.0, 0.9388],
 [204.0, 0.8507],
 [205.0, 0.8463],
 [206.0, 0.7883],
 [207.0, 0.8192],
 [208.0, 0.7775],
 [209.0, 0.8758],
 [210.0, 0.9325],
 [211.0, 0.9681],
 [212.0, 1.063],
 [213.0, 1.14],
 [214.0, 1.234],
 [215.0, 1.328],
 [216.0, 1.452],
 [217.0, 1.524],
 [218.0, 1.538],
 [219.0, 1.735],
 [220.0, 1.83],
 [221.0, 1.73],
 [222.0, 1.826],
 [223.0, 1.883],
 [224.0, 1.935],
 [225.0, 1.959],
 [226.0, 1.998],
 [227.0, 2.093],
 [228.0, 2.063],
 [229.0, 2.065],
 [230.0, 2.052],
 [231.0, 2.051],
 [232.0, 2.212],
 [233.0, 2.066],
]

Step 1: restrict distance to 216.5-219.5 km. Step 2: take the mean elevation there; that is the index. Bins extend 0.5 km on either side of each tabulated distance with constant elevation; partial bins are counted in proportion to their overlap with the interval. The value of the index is 1.6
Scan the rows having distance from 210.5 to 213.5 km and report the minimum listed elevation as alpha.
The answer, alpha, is 0.9681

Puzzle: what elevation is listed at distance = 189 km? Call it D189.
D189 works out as 1.901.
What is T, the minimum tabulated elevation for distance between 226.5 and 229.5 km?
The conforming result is 2.063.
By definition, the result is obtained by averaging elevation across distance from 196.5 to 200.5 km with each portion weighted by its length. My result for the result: 1.22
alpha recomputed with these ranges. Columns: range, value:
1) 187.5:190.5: 1.777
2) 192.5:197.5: 1.377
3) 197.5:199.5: 1.168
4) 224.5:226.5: 1.959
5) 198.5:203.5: 0.9388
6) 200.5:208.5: 0.7775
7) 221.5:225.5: 1.826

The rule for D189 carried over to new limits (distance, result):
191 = 1.837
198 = 1.247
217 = 1.524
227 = 2.093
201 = 1.005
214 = 1.234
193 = 1.586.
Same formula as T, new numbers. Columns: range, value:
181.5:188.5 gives 1.94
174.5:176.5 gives 2.032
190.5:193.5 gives 1.586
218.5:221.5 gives 1.73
